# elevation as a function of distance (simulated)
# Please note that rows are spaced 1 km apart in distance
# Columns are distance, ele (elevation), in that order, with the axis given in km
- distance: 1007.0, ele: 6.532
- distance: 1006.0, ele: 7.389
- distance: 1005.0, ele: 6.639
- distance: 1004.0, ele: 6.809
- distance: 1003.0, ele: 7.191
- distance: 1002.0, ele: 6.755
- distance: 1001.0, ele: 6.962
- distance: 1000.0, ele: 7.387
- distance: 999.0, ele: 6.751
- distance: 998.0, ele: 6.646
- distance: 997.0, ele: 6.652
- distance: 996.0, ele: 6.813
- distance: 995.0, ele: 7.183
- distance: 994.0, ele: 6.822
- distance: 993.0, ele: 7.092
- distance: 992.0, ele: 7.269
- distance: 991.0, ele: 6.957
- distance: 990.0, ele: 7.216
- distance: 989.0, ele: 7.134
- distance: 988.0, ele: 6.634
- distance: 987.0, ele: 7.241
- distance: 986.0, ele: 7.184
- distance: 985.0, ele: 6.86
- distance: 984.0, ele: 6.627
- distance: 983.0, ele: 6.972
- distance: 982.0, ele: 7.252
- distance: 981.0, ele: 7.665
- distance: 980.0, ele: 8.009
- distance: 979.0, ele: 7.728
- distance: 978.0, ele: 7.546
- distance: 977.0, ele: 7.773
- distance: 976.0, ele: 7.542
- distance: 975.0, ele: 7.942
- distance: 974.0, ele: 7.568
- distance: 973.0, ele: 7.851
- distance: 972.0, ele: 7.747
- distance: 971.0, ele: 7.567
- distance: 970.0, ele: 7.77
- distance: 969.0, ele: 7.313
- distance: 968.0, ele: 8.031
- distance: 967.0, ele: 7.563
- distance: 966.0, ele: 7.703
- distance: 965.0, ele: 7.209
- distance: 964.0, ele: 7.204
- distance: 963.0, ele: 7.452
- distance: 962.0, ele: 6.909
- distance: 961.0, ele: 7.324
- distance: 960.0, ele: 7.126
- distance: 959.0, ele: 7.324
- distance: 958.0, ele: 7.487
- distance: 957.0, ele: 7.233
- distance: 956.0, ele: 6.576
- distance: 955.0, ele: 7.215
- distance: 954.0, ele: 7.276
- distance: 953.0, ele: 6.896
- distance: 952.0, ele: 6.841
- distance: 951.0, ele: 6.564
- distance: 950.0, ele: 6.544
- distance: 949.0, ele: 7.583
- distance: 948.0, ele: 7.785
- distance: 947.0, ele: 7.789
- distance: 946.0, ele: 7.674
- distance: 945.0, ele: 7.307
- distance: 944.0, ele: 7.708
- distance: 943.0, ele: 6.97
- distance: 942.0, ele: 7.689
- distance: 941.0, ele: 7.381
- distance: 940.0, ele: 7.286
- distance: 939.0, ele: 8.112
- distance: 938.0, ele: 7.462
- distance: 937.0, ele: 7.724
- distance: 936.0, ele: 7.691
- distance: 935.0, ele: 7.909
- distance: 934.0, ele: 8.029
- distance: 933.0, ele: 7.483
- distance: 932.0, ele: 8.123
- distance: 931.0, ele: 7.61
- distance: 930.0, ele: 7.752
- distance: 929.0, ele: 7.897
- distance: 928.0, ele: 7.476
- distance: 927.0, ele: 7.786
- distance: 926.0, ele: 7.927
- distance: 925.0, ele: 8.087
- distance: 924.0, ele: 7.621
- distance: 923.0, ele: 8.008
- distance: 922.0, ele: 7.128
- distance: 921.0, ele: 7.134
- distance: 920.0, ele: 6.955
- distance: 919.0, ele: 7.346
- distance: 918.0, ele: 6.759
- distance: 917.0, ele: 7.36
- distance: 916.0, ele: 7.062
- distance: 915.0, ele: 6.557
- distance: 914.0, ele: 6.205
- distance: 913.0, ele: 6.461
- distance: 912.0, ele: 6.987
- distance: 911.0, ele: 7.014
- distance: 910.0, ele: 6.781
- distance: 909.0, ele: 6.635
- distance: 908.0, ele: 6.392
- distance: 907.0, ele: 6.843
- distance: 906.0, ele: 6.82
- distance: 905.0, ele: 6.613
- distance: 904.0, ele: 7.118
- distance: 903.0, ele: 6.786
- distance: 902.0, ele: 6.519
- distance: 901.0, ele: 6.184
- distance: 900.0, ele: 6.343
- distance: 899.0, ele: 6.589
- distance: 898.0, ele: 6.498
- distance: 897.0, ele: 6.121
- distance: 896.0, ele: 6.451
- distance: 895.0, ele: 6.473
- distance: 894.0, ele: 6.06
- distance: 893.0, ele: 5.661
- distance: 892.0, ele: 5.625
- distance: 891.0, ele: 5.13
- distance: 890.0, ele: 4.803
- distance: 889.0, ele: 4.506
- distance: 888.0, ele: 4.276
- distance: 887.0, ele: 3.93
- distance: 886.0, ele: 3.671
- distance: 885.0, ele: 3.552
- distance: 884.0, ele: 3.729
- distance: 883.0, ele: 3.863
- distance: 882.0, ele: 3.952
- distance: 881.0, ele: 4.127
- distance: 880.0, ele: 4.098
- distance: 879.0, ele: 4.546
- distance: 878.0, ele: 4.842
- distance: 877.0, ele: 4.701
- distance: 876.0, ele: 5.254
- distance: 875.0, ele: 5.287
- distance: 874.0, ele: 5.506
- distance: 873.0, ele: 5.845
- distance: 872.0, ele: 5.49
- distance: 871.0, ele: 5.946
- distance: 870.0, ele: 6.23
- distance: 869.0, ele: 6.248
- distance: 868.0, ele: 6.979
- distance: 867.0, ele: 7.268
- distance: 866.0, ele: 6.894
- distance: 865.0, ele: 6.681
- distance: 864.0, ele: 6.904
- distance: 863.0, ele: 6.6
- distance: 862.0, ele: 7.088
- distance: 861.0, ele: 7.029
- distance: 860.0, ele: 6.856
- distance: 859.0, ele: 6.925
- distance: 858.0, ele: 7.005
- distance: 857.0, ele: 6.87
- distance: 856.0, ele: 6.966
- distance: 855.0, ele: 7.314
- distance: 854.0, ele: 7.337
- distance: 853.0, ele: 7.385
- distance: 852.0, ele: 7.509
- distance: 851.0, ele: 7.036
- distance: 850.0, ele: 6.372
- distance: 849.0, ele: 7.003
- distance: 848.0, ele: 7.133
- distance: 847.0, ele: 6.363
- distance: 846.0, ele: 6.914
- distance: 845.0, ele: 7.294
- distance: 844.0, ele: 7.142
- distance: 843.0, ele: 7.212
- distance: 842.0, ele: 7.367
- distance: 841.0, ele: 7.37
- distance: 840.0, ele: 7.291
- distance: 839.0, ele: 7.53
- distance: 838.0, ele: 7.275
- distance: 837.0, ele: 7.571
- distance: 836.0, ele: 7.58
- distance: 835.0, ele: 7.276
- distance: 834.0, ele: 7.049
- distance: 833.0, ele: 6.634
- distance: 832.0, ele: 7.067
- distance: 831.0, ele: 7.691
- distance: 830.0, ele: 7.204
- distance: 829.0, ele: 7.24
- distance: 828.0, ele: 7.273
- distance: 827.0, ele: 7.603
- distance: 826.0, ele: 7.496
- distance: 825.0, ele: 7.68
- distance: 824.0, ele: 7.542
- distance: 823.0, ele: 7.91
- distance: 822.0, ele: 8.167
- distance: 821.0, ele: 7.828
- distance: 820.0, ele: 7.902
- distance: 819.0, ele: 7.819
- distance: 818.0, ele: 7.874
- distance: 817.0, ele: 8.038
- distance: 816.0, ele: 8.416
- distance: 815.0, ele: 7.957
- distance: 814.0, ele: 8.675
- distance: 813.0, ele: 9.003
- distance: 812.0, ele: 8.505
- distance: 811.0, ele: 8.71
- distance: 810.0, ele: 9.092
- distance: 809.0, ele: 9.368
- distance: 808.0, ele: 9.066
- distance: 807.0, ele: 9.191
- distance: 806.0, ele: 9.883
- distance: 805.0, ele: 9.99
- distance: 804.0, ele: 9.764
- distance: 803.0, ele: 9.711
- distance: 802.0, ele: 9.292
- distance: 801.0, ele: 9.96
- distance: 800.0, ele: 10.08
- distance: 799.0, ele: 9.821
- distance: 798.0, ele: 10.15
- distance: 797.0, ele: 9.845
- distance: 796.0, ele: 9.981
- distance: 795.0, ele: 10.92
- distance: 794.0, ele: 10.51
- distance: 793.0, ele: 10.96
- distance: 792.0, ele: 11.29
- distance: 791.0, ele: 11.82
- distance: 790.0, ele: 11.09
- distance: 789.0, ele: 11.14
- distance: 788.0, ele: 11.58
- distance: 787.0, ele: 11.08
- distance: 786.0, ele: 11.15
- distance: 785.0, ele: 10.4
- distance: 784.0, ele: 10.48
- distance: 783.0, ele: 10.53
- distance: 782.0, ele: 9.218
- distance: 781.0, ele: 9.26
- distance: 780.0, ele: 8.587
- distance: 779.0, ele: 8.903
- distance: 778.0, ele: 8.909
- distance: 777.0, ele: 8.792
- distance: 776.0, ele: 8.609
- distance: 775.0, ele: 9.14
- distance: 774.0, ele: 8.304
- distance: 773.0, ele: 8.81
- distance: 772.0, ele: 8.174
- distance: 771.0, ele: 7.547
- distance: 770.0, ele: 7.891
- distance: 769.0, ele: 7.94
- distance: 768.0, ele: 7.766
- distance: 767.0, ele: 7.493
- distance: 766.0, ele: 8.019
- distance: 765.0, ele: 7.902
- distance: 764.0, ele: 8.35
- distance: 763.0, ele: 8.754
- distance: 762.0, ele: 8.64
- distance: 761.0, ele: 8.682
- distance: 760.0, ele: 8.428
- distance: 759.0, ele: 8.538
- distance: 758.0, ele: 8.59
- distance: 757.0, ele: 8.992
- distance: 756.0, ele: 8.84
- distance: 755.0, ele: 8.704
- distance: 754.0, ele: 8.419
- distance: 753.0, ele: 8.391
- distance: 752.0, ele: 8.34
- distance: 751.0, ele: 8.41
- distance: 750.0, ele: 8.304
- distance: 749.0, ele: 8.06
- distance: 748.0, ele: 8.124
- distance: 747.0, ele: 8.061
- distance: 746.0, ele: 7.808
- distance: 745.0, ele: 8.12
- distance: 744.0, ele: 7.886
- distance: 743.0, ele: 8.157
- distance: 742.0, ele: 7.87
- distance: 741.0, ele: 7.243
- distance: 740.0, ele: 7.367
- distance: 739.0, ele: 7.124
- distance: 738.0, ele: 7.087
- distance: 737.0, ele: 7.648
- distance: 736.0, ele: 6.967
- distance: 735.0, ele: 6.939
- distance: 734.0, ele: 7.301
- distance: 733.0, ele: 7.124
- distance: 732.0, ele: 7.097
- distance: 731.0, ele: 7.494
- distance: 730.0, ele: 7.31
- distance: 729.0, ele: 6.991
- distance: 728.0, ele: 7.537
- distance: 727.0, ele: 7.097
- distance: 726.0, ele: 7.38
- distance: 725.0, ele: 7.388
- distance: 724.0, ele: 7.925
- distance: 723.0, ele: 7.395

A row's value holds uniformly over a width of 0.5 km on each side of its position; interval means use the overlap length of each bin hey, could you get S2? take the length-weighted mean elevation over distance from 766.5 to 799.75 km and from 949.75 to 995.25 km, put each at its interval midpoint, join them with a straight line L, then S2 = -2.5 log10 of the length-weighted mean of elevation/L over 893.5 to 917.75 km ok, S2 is 0.22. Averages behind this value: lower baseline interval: 9.64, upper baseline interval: 7.29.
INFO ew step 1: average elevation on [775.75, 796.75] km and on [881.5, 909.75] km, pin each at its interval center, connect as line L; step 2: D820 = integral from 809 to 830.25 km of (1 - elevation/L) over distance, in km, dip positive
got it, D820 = 2.0 km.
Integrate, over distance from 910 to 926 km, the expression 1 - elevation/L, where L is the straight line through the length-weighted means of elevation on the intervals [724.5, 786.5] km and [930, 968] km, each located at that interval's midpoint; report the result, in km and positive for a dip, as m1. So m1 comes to 0.87 km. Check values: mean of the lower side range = 8.22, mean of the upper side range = 7.41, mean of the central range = 7.13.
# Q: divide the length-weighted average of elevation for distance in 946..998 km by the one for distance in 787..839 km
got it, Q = 0.8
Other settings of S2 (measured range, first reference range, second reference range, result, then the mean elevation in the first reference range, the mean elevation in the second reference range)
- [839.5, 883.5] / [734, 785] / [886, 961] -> 0.17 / 8.31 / 6.91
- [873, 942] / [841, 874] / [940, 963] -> 0.11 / 6.84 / 7.24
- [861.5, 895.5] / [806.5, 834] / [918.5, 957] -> 0.40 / 8.02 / 7.48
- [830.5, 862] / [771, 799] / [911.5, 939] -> 0.23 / 9.94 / 7.44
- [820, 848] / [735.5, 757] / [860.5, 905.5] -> -0.14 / 7.97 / 5.64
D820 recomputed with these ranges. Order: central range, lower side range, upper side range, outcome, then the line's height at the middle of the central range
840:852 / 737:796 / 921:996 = 1.8 km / 8.28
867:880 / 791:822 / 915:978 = 4.4 km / 8.44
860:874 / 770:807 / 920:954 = 3.4 km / 8.62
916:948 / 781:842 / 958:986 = 1.0 km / 7.83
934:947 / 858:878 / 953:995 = -1.1 km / 7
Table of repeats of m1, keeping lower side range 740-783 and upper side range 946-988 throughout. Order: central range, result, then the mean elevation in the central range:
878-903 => 8.4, 5.14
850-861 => 1.1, 7.08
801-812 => -1.7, 9.39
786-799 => -4.1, 10.8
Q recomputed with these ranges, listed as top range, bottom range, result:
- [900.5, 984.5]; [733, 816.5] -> 0.82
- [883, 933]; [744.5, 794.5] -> 0.71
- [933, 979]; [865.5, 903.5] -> 1.37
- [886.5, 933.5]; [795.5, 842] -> 0.80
